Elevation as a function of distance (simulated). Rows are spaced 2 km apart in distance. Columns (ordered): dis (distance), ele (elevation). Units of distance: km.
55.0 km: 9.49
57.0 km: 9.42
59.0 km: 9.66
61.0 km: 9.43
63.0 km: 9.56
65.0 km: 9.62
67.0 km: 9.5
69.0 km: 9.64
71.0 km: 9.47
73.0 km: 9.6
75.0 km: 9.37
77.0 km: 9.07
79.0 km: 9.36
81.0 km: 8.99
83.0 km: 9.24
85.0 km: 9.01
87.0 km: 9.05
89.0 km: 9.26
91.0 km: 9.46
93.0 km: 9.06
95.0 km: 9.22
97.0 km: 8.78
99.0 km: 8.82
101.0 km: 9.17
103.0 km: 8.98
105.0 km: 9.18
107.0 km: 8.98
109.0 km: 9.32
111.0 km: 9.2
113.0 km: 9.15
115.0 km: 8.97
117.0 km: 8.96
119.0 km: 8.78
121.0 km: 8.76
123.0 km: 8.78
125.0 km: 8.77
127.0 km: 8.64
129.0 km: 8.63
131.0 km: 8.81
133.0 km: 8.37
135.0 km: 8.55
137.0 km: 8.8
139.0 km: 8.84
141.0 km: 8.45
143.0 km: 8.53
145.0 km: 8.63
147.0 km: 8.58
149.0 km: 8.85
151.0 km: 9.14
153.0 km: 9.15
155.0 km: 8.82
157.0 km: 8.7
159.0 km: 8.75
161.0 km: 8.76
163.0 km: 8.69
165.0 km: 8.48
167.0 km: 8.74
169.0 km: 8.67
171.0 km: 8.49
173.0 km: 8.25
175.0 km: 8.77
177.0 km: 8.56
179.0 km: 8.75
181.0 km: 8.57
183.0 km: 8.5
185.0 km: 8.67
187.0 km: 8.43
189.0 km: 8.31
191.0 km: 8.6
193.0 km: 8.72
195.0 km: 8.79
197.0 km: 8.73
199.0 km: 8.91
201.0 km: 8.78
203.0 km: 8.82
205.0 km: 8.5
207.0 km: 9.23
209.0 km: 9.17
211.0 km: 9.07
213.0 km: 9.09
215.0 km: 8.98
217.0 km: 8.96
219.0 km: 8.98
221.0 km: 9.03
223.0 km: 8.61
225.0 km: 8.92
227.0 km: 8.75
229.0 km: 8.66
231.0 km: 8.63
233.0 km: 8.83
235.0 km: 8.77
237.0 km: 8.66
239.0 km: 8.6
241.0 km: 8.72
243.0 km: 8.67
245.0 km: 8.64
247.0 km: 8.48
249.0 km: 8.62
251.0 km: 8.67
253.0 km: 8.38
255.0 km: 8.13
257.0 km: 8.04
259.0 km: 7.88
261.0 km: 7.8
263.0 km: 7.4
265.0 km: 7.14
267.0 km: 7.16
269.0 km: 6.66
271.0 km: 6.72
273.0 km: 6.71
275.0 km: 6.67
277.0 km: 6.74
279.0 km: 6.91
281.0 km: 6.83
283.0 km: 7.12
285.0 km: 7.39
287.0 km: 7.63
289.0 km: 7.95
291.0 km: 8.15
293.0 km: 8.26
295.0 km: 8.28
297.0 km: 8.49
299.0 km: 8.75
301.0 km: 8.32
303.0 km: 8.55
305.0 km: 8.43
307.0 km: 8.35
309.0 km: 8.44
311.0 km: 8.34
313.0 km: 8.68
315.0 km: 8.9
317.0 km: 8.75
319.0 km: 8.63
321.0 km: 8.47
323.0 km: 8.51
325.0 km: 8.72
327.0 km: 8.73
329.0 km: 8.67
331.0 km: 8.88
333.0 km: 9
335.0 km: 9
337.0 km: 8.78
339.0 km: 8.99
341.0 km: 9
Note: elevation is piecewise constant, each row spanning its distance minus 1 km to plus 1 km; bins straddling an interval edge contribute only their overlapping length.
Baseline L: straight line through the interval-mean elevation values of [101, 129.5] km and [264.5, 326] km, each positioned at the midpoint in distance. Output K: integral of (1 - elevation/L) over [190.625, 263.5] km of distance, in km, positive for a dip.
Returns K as -3.2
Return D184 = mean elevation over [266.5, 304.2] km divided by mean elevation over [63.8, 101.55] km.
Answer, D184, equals 0.82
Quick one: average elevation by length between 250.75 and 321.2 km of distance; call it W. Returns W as 7.87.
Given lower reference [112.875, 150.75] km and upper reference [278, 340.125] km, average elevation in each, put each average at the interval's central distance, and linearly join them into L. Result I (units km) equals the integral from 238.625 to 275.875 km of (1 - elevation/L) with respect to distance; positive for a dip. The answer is 2.8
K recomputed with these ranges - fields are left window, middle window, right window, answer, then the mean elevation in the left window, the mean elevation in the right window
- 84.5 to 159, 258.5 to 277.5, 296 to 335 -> 3.5 km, 8.89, 8.62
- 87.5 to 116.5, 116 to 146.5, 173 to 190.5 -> 0.7 km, 9.11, 8.55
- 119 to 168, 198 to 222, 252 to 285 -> -3.1 km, 8.72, 7.27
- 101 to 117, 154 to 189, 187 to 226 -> 1.3 km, 9.11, 8.84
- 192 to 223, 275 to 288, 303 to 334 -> 2.5 km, 8.91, 8.63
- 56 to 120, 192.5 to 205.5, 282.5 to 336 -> 0.1 km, 9.23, 8.43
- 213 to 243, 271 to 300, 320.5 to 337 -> 4.1 km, 8.8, 8.76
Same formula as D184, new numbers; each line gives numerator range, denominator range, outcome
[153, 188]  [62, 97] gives 0.93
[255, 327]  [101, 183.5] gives 0.90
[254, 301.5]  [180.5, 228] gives 0.86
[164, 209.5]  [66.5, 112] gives 0.94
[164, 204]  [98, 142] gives 0.97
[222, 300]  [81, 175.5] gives 0.90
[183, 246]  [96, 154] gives 0.99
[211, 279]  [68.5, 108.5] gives 0.89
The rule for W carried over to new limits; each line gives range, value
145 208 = 8.7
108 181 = 8.75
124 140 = 8.68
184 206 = 8.66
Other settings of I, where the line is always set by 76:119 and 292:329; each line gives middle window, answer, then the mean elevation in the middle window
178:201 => 0.6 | 8.64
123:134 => 0.4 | 8.66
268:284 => 3.4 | 6.79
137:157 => 0.4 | 8.77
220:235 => 0.0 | 8.78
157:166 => 0.3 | 8.67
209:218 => -0.3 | 9.04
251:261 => 0.6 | 8.13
